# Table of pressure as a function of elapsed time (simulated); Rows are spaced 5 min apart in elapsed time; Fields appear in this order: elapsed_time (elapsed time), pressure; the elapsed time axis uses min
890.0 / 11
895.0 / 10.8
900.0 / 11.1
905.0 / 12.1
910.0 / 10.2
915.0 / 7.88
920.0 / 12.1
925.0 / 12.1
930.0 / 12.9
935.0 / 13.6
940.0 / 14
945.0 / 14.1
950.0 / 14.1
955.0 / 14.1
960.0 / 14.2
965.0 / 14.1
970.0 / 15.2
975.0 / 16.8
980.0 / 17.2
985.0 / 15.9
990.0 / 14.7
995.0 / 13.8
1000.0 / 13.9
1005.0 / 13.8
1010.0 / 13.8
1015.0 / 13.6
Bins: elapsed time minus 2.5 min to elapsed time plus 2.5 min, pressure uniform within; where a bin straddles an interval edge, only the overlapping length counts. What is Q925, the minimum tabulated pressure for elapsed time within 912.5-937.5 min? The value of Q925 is 7.88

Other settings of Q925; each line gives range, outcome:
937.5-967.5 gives 14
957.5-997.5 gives 13.8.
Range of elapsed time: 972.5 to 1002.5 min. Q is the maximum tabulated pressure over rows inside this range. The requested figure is 17.2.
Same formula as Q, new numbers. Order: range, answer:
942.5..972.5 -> 15.2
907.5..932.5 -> 12.9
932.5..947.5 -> 14.1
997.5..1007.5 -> 13.9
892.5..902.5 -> 11.1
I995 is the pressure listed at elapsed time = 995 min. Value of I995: 13.8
